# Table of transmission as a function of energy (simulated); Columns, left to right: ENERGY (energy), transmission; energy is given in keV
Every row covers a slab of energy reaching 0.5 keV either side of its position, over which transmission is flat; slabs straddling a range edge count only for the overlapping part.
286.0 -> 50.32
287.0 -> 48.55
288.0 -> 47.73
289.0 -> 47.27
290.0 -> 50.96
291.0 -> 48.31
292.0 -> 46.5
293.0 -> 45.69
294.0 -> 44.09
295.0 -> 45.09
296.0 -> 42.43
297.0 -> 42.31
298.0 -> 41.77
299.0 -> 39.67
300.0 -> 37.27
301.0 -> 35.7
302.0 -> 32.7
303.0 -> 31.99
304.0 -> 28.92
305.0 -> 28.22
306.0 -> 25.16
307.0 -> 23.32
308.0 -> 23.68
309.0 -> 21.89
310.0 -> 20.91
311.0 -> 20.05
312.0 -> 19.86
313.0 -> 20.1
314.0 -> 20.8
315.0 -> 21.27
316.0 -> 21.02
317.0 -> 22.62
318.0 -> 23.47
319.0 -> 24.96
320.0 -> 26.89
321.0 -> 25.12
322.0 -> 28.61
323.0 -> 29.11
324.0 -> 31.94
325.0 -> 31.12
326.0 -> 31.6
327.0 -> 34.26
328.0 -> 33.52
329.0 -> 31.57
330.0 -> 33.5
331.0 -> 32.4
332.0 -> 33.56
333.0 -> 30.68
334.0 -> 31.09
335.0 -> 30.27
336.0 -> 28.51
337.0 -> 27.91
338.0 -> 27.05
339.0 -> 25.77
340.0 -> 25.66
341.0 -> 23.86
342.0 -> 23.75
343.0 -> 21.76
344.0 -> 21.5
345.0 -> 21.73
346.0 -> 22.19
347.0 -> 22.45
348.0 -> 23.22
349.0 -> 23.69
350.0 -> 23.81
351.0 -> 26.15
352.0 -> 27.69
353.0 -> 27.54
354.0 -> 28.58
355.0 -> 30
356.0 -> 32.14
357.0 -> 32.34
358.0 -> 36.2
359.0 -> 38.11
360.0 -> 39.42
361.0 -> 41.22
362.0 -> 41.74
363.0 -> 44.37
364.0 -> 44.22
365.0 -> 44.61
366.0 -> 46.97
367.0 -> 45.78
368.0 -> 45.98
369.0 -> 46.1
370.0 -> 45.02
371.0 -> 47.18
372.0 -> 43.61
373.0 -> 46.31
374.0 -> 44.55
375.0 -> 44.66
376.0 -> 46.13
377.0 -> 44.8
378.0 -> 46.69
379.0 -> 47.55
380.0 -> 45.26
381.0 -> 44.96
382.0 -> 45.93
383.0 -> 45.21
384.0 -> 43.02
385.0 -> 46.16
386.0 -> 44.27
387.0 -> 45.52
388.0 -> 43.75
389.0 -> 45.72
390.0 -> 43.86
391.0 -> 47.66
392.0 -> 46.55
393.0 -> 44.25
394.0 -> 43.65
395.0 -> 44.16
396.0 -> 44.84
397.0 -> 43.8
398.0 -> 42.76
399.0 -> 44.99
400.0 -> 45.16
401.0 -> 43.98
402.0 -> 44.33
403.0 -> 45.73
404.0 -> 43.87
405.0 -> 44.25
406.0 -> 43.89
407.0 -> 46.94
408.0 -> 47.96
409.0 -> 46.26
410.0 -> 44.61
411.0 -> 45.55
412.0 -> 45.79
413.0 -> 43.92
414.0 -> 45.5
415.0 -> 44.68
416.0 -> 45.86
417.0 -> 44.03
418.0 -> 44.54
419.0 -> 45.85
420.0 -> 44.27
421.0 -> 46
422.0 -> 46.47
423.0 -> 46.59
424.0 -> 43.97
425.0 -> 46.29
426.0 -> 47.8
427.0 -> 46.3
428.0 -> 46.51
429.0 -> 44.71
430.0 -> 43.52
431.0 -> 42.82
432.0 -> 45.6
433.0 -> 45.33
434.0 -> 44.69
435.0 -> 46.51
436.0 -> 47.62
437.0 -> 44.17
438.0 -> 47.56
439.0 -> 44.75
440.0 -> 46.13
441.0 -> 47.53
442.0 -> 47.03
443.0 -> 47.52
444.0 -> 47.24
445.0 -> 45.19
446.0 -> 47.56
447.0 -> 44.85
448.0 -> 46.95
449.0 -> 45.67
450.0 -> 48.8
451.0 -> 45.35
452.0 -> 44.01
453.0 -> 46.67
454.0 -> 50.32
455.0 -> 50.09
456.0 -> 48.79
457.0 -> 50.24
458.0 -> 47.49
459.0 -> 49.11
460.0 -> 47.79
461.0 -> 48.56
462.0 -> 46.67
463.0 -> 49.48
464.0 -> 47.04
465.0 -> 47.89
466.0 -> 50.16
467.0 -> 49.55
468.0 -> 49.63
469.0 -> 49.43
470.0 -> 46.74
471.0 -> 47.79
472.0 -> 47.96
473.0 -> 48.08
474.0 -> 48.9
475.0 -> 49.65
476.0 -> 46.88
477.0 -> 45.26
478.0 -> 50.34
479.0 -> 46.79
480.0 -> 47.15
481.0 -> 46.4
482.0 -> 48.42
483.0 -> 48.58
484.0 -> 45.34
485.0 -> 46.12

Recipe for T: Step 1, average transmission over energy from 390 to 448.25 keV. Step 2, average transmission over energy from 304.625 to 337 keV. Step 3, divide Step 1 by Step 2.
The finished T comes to 1.69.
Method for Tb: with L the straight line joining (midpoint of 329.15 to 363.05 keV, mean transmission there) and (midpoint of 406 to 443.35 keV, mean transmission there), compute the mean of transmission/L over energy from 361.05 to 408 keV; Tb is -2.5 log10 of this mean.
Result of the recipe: -0.211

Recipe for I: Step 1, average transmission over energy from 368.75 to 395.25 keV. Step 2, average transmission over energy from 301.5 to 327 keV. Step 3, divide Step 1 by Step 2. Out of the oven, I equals 1.8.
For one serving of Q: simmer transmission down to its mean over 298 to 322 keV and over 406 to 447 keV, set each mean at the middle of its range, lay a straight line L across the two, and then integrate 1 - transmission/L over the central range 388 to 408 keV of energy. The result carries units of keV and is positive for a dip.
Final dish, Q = -1.88 keV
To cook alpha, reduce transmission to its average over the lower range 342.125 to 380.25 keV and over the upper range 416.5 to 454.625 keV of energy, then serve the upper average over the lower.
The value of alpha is 1.25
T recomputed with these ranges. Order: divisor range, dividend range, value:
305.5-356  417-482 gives 1.79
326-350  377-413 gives 1.65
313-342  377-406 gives 1.61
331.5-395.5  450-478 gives 1.29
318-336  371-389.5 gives 1.49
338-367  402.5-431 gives 1.47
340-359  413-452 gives 1.74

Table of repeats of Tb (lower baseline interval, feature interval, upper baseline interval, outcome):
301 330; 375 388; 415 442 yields -0.20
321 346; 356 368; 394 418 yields -0.17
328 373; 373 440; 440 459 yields -0.11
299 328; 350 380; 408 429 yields -0.12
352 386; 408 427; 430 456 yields -0.02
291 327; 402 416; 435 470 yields -0.07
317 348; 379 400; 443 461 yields -0.21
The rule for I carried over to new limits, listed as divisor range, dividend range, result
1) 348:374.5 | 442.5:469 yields 1.26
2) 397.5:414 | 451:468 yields 1.07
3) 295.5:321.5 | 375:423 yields 1.63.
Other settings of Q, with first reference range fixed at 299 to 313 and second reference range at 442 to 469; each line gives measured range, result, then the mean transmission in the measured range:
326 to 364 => 3.0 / 29.9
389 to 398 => -1.3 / 44.8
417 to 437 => -0.7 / 45.5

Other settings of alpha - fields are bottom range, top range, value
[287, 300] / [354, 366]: 0.86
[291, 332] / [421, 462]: 1.51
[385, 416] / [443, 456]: 1.04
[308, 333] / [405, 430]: 1.71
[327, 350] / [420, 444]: 1.69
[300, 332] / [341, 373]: 1.26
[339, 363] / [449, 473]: 1.68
